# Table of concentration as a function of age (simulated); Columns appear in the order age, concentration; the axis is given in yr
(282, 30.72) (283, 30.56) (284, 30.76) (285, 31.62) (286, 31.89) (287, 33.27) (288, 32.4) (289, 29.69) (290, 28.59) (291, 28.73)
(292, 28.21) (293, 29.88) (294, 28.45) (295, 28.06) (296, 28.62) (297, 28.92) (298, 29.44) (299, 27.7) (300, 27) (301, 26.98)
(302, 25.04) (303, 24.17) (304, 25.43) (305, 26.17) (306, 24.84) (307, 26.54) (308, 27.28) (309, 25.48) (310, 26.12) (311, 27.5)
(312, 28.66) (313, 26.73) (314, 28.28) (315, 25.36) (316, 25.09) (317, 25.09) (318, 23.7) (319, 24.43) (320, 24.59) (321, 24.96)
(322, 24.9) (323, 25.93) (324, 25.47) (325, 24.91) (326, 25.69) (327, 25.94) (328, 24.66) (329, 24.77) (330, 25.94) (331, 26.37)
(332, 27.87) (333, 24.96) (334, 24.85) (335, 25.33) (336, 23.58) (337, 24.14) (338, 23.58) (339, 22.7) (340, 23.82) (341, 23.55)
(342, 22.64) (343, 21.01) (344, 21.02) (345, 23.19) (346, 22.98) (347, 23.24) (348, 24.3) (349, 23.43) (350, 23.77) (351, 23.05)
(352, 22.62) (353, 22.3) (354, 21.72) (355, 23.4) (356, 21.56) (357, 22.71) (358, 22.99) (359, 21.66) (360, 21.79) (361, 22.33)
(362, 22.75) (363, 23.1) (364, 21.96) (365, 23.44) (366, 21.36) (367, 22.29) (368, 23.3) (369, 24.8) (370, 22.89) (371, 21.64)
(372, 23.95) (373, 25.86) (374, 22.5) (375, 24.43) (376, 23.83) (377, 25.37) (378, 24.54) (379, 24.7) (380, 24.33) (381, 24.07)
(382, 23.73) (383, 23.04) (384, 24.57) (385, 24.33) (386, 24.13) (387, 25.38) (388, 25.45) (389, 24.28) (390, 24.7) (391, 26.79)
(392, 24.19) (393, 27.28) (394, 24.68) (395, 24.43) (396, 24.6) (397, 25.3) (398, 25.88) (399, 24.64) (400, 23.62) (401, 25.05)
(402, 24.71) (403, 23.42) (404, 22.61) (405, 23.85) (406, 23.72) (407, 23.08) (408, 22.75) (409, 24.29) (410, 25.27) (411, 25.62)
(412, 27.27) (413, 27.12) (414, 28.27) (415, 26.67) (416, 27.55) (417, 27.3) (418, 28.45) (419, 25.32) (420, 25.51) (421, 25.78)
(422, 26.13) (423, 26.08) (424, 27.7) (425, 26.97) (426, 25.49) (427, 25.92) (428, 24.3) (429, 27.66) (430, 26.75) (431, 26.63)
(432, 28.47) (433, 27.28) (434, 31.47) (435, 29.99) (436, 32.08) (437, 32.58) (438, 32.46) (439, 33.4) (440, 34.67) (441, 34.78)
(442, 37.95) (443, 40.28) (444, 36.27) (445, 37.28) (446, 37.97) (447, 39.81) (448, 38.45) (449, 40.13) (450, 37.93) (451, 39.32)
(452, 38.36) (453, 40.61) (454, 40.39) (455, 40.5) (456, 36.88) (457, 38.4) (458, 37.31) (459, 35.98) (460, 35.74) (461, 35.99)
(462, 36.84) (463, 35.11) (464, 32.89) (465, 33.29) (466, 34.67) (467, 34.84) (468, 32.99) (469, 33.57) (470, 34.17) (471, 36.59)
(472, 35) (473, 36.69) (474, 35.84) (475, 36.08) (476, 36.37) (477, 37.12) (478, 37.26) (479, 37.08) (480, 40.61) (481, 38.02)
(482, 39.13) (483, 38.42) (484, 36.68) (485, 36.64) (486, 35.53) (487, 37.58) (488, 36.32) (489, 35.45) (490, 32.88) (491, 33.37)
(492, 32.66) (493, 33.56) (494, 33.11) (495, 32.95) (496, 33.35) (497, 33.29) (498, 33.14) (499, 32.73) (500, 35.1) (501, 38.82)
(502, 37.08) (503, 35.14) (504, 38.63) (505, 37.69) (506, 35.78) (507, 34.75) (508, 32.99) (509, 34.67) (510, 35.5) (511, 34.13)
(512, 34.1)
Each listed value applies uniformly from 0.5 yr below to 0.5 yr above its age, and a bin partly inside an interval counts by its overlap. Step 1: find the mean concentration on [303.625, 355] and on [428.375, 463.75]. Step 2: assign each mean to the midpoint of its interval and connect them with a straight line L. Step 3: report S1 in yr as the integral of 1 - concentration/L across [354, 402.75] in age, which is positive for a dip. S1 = 8.8 yr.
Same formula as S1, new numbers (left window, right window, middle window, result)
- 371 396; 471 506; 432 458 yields -4.17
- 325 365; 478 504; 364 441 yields 7.02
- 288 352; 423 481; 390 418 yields 5.43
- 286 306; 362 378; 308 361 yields 2.93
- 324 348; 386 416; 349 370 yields 1.59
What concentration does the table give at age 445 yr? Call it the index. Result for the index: 37.28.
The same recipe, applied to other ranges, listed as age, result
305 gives 26.17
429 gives 27.66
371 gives 21.64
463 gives 35.11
